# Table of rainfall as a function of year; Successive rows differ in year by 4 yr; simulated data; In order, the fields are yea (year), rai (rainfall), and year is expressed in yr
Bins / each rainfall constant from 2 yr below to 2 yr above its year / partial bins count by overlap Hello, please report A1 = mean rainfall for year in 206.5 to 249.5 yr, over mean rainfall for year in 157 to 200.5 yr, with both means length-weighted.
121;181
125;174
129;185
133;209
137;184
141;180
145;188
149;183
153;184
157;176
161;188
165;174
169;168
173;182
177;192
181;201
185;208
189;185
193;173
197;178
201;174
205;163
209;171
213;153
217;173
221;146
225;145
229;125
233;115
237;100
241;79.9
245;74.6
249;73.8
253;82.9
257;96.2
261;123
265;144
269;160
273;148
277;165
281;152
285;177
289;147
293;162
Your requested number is 0.7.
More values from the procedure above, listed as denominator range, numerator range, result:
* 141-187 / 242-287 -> 0.68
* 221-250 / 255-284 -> 1.34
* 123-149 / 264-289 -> 0.84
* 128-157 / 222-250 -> 0.56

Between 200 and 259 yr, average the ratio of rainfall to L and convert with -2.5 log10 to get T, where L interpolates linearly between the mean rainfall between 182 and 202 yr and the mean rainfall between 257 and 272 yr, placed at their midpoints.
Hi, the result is 0.29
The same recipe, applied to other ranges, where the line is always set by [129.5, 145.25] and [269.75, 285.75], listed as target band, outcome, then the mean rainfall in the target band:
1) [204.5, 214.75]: 0.08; 162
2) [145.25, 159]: 0.03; 182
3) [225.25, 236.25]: 0.36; 122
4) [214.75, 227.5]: 0.12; 153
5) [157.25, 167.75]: 0.03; 179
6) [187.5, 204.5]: 0.01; 176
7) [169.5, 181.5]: -0.04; 188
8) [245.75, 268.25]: 0.47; 105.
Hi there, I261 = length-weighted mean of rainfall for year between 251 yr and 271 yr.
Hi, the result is 121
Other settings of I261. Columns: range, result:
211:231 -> 148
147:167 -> 181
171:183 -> 192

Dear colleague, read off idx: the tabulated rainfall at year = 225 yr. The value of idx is 145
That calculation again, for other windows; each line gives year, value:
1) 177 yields 192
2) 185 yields 208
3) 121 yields 181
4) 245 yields 74.6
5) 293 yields 162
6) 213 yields 153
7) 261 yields 123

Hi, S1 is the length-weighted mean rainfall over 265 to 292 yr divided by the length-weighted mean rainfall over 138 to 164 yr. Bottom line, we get 0.86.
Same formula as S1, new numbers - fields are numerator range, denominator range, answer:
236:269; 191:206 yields 0.58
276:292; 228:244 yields 1.57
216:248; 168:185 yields 0.62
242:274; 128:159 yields 0.59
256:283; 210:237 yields 1.02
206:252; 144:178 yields 0.68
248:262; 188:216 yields 0.55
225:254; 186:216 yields 0.56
